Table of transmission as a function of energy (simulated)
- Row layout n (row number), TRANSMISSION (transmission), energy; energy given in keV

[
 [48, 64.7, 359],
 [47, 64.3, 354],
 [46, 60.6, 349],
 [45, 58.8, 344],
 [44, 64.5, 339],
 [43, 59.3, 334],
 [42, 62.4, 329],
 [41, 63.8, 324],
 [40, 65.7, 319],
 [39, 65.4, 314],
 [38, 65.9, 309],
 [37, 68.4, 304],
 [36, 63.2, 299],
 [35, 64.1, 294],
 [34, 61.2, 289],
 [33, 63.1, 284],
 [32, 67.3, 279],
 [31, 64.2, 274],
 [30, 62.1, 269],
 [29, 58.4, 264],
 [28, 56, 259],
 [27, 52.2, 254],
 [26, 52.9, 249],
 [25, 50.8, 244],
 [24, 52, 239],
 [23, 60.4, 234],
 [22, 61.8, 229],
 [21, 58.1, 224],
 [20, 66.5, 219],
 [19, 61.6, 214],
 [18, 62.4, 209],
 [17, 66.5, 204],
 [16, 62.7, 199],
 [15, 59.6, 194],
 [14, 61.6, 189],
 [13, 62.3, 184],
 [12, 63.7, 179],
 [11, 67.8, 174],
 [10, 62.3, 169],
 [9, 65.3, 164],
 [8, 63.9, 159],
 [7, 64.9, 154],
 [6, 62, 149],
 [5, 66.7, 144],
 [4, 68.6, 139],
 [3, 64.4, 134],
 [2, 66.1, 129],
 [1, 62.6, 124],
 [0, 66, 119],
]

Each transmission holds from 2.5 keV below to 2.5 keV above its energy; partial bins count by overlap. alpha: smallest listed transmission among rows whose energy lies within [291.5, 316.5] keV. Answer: 63.2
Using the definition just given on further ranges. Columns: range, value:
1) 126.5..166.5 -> 62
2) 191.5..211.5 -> 59.6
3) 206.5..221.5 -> 61.6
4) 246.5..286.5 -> 52.2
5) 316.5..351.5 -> 58.8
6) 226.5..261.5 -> 50.8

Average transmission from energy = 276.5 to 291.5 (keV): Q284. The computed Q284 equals 63.9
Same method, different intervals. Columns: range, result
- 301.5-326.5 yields 65.8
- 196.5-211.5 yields 63.9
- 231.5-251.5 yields 54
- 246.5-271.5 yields 56.3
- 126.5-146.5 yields 66.5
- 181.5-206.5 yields 62.5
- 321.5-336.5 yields 61.8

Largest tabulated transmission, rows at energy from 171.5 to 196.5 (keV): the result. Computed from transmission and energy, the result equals 67.8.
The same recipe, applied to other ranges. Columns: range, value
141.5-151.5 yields 66.7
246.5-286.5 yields 67.3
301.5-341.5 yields 68.4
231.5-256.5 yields 60.4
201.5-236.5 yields 66.5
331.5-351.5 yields 64.5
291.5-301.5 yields 64.1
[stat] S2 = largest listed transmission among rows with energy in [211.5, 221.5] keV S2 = 66.5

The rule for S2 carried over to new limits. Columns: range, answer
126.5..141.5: 68.6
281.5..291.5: 63.1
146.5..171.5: 65.3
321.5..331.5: 63.8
